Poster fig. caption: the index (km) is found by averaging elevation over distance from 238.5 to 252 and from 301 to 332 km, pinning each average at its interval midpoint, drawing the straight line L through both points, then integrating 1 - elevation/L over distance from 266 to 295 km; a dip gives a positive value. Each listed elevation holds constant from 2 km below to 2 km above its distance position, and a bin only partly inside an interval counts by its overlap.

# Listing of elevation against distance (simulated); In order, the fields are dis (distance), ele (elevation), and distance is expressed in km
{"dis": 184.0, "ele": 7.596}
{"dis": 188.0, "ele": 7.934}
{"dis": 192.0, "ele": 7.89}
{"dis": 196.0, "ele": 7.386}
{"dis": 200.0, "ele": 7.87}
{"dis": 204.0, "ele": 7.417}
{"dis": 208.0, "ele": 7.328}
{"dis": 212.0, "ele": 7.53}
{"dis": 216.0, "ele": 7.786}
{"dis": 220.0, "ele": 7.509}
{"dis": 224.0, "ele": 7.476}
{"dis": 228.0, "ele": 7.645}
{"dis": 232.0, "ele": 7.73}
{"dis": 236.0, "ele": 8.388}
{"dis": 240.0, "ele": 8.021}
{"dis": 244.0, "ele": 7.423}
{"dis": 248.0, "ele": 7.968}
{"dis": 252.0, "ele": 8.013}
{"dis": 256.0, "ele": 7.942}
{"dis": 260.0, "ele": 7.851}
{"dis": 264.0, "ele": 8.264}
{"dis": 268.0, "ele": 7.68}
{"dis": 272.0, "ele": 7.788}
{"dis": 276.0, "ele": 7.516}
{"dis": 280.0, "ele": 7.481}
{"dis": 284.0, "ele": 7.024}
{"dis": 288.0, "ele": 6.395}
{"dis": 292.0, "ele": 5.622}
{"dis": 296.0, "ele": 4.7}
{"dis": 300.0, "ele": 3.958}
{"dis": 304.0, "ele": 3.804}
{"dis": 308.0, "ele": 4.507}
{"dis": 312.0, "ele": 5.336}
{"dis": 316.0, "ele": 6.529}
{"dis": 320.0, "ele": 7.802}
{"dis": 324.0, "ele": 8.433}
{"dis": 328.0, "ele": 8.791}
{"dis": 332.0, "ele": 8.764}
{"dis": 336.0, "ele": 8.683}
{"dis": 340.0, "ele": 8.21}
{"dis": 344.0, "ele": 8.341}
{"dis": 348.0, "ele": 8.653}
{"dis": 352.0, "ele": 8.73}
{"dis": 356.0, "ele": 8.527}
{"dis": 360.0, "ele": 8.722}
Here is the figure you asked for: 0.8 km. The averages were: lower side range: 7.83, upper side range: 6.53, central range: 6.99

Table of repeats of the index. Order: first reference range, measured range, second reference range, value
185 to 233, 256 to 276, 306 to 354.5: -0.5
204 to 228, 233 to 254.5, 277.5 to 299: -2.9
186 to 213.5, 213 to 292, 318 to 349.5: 3.2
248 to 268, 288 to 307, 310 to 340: 7.6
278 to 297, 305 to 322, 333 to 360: 3.3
